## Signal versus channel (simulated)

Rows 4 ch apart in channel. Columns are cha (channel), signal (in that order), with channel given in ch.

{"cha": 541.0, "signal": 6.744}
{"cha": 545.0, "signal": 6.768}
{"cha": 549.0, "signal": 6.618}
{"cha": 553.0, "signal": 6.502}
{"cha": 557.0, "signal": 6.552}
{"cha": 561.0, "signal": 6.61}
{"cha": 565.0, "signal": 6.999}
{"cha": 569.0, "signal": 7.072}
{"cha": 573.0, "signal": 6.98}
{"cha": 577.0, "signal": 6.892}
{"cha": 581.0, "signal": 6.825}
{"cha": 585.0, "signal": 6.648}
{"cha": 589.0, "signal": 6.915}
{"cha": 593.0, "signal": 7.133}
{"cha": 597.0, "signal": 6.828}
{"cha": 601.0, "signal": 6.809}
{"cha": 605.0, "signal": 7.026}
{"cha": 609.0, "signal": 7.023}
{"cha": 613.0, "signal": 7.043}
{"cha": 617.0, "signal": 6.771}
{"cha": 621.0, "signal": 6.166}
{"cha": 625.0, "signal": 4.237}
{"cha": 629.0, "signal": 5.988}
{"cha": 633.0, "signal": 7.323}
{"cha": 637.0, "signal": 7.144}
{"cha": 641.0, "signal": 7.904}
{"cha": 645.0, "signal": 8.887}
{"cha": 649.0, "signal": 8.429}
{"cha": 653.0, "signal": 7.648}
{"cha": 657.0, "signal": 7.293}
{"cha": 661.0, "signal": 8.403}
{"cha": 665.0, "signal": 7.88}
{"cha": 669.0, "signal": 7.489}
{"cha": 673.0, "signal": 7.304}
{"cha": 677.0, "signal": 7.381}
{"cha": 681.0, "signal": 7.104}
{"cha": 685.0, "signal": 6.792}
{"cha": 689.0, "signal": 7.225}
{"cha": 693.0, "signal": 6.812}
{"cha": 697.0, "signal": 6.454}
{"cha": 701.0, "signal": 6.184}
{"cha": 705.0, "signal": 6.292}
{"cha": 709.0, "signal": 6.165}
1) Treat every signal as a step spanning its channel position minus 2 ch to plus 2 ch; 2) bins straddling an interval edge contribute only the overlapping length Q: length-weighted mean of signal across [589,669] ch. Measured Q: 7.16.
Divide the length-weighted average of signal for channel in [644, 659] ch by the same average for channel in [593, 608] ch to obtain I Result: 1.2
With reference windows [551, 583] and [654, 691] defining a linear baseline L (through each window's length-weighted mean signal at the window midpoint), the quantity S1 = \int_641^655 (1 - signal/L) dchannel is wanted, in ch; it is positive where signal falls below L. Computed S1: -1.9 ch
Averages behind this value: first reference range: 6.8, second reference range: 7.44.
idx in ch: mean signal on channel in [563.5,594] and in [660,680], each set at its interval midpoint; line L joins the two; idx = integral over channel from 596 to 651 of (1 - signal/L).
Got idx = 2.3 ch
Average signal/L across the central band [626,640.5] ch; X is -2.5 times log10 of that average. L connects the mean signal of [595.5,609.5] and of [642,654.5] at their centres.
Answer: 0.17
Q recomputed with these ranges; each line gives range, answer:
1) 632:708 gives 7.35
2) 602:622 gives 6.84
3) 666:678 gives 7.43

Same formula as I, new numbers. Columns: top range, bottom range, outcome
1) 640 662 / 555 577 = 1.18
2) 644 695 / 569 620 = 1.10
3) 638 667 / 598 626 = 1.23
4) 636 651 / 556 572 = 1.19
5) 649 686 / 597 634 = 1.16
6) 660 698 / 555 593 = 1.06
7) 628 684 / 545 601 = 1.12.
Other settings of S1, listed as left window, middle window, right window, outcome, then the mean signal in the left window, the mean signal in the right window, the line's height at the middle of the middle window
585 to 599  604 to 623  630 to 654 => 1.31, 6.91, 7.82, 7.3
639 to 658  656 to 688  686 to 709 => -0.45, 8.07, 6.56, 7.35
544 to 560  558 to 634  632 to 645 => 4.72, 6.6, 7.69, 7.15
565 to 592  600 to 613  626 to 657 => 0.34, 6.91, 7.49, 7.16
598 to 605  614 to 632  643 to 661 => 3.51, 6.87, 8.1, 7.4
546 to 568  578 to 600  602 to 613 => 0.06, 6.68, 7.01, 6.89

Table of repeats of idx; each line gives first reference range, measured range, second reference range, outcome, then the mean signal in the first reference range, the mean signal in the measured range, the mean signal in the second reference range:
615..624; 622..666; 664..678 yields -3.1 ch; 6.22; 7.34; 7.5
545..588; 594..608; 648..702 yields 0.1 ch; 6.77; 6.91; 7.31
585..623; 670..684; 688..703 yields -1.2 ch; 6.85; 7.25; 6.63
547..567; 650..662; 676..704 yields -1.8 ch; 6.66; 7.78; 6.81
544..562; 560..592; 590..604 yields -0.5 ch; 6.6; 6.88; 6.93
